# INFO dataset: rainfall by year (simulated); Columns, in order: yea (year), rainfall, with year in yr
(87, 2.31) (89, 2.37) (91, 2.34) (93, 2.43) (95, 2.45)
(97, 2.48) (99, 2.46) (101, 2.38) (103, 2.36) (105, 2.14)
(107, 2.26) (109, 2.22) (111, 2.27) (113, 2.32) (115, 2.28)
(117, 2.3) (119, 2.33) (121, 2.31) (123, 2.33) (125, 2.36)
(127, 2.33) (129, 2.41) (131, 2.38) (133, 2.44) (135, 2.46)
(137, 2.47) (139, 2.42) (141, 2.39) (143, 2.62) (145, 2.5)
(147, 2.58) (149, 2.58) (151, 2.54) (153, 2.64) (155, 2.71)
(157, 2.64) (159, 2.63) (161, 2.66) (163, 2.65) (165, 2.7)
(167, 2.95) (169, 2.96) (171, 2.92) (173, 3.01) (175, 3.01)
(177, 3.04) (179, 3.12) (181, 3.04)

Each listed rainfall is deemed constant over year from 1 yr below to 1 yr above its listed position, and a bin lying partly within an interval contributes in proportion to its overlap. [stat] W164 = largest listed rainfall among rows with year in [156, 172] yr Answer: 2.96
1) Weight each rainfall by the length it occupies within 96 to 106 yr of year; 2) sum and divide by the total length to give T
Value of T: 2.36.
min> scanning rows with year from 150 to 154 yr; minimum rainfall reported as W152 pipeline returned 2.54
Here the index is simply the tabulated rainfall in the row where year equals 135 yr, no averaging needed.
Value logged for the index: 2.46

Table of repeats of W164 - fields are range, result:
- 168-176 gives 3.01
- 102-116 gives 2.36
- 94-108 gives 2.48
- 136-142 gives 2.47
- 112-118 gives 2.32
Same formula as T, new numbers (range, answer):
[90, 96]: 2.41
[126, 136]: 2.4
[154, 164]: 2.66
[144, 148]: 2.54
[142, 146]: 2.56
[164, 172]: 2.88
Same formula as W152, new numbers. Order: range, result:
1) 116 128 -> 2.3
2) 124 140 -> 2.33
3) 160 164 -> 2.65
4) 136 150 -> 2.39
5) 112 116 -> 2.28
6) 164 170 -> 2.7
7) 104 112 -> 2.14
